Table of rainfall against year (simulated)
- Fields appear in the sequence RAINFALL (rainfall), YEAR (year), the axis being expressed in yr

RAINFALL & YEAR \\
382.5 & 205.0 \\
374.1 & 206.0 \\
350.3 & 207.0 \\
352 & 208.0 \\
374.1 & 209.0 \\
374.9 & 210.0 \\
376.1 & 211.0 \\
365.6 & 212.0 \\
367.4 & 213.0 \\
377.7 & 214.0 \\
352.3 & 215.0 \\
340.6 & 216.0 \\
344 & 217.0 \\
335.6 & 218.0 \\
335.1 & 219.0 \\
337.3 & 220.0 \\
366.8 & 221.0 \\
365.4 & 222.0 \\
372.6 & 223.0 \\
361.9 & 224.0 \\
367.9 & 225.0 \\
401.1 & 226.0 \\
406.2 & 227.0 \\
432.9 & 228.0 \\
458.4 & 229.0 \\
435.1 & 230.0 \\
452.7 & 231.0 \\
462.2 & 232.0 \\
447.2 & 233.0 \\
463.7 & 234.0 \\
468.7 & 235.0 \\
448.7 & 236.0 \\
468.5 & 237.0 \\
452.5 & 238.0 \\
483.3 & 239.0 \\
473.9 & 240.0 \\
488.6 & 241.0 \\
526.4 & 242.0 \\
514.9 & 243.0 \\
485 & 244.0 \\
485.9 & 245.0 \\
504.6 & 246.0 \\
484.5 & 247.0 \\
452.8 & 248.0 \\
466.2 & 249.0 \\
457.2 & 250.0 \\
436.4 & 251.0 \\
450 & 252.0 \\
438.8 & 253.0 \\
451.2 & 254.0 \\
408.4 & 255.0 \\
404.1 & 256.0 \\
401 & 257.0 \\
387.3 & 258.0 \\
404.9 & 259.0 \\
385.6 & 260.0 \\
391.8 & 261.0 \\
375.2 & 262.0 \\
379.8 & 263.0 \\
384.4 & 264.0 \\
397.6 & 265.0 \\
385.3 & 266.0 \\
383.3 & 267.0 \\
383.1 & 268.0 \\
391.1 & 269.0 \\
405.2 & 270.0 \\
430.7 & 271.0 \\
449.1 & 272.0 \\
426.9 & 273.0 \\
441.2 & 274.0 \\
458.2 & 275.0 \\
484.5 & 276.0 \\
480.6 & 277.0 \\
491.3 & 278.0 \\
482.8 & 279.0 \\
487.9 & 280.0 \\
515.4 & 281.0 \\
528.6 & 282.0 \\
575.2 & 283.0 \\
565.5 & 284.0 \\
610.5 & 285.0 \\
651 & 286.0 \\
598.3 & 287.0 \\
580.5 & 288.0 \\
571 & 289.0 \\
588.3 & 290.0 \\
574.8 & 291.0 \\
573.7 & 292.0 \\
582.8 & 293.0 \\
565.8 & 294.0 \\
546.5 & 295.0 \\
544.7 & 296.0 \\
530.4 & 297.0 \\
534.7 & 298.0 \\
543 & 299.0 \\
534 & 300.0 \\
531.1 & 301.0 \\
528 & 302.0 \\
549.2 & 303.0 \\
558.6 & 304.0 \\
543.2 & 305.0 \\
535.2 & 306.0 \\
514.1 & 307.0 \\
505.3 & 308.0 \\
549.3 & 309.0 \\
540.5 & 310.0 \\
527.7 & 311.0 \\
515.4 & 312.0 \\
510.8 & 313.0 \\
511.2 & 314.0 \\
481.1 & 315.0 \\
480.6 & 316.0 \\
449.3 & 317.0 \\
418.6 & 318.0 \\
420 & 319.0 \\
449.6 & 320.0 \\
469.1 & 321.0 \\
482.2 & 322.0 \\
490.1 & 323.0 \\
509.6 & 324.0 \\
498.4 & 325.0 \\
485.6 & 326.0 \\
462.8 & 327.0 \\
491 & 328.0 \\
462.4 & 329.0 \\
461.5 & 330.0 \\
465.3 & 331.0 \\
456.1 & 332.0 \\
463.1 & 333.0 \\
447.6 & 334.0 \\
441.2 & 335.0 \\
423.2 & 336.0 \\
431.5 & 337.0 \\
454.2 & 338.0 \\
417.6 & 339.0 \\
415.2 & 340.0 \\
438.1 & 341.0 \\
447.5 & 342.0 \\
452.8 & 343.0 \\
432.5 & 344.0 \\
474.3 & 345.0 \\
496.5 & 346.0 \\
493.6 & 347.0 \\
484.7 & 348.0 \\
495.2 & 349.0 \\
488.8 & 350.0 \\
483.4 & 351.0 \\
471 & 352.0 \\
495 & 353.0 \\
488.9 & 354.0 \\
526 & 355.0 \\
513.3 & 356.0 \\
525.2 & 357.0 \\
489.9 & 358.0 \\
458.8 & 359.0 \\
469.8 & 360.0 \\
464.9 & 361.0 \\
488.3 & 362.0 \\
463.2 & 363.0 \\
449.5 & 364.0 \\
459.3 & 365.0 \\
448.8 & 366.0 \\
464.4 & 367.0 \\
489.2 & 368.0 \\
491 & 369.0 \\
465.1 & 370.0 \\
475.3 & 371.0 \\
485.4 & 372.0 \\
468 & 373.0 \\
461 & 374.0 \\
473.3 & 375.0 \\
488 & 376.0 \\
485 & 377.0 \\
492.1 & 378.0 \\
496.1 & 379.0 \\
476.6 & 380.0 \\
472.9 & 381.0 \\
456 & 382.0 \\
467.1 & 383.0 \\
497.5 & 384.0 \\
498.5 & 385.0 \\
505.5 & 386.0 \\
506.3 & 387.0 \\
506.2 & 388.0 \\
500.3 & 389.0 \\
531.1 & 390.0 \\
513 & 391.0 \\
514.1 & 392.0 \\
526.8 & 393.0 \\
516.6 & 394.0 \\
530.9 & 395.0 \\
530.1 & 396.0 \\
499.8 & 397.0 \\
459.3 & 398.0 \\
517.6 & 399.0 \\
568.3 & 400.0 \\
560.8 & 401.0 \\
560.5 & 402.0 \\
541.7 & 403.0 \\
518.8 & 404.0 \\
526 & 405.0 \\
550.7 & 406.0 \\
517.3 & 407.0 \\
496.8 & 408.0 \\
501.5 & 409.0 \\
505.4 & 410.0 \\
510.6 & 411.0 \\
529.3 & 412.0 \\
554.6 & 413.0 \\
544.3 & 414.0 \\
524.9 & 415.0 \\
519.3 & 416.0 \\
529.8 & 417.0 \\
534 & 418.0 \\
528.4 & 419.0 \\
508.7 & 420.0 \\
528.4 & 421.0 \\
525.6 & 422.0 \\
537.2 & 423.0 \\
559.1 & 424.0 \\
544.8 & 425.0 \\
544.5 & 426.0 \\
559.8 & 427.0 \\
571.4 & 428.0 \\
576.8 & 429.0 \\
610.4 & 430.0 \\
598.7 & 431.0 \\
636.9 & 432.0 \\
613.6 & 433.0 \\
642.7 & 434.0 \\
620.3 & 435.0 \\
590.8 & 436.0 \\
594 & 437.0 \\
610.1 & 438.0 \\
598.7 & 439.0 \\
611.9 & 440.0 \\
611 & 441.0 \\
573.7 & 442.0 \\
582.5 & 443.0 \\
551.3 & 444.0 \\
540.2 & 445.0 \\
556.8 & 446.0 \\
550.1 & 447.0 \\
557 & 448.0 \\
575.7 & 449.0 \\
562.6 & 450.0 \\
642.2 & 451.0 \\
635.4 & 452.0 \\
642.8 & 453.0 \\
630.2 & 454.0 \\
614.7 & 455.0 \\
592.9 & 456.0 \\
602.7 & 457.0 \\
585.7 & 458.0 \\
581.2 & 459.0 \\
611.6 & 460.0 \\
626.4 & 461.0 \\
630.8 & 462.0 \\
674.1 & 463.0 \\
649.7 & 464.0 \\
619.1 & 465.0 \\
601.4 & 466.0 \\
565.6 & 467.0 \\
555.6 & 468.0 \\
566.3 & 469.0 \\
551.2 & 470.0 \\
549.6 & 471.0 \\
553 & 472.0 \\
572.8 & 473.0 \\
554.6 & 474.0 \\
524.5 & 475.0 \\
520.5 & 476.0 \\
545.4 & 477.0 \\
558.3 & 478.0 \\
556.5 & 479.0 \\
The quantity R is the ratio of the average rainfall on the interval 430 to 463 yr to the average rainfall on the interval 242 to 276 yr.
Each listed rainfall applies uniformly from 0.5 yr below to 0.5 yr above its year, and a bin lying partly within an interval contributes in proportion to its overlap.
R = 1.4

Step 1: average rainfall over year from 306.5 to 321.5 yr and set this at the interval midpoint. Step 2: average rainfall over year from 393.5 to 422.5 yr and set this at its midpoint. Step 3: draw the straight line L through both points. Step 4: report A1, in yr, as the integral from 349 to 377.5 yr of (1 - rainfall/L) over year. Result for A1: 1.6 yr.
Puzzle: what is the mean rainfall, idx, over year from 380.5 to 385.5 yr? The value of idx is 478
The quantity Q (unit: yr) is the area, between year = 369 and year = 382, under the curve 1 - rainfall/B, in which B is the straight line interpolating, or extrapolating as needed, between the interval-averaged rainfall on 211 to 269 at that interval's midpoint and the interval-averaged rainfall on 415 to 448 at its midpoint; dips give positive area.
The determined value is 1.2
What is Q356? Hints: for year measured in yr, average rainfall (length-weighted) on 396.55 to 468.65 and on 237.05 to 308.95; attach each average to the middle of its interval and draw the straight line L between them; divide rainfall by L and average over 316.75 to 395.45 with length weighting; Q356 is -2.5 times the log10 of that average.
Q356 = 0.12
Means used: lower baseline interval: 487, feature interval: 476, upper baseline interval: 570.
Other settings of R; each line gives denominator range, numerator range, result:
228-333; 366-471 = 1.13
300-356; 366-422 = 1.05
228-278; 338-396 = 1.09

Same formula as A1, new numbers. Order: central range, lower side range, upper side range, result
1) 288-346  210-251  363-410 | -4.0 yr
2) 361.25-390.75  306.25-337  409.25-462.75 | 2.5 yr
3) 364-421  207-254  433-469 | 4.9 yr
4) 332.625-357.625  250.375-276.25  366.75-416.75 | 0.2 yr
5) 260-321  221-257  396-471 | -2.4 yr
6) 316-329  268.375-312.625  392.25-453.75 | 1.6 yr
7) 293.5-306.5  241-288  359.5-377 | -2.2 yr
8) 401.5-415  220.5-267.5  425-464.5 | 1.0 yr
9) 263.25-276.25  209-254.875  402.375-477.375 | 1.0 yr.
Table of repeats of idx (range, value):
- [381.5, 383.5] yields 462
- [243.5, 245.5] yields 485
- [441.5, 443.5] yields 578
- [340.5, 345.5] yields 449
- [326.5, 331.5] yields 469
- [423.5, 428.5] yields 556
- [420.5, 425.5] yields 539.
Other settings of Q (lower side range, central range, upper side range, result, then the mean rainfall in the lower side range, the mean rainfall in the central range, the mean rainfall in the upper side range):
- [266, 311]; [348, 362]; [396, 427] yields 0.91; 518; 490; 529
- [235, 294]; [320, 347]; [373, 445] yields 2.25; 473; 461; 535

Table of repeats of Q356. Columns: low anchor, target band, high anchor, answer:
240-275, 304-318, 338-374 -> -0.13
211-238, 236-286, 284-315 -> 0.04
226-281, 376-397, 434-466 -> 0.10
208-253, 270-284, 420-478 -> -0.06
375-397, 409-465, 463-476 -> -0.06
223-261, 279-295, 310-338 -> -0.23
